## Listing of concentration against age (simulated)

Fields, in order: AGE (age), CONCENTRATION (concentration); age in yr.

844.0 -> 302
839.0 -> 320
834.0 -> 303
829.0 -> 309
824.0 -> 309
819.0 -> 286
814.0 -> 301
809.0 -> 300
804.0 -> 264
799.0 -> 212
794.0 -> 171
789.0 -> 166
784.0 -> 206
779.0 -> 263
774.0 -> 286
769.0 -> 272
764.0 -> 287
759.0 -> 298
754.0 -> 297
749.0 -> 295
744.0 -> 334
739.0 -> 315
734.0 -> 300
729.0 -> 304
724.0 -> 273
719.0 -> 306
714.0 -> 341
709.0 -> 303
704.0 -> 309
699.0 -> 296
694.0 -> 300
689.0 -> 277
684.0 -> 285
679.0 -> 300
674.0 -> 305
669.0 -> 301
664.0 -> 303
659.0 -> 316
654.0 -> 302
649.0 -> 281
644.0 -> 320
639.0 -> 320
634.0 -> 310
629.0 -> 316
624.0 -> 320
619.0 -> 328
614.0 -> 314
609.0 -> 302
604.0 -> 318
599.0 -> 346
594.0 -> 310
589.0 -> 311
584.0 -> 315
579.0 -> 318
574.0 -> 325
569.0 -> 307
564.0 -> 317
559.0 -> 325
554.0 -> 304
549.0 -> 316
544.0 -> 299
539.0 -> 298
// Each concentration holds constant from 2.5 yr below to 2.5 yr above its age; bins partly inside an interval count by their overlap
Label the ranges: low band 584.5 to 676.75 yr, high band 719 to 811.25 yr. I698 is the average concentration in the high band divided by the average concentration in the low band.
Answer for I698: 0.86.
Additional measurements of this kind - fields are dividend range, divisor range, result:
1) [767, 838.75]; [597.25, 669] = 0.84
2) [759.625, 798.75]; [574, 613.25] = 0.75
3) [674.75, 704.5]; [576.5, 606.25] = 0.92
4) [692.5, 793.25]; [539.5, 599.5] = 0.91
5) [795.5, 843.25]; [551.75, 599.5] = 0.91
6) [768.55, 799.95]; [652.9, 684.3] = 0.74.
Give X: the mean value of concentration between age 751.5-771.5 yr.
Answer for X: 288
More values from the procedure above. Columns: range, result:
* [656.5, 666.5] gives 310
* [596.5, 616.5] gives 320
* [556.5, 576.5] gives 318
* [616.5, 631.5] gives 321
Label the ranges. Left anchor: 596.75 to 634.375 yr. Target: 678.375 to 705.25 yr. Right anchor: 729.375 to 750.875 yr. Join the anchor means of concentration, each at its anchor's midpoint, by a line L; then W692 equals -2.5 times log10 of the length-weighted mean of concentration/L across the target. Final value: 0.07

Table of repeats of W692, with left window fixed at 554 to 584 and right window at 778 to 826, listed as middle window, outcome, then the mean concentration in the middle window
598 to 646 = -0.062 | 319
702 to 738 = -0.128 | 306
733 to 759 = -0.168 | 308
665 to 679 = -0.061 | 302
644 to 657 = -0.020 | 298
